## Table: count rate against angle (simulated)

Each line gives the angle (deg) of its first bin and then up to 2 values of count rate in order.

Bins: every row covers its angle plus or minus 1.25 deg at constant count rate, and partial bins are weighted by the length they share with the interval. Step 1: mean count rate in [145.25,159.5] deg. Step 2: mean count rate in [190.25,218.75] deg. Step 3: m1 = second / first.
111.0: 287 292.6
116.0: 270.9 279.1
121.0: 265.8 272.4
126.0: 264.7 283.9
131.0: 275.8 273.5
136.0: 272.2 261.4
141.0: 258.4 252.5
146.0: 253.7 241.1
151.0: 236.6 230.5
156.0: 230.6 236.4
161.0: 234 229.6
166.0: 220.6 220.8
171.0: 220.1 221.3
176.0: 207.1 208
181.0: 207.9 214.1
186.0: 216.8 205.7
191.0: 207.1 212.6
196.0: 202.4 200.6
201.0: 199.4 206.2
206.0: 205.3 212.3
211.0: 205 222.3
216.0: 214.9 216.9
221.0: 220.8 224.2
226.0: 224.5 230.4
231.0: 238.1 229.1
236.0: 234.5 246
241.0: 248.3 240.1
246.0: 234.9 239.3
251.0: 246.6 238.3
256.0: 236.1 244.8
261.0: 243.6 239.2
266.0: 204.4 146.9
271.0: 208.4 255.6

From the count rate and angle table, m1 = 0.9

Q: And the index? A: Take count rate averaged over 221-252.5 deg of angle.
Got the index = 236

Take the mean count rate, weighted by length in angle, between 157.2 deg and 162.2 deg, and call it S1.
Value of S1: 235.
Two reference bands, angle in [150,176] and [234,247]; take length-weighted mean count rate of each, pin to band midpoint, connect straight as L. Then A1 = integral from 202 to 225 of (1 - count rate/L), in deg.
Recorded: 2.1 deg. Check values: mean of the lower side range 227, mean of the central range 214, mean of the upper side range 240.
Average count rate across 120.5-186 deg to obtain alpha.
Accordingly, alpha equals 241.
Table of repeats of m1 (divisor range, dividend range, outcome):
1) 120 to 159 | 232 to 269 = 0.91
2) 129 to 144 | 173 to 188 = 0.79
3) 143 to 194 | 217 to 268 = 1.04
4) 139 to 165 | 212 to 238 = 0.94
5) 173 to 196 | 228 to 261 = 1.14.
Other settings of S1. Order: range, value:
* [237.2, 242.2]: 247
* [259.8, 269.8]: 208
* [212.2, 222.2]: 219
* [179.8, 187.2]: 213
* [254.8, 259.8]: 241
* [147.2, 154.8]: 236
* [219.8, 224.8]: 223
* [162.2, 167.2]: 225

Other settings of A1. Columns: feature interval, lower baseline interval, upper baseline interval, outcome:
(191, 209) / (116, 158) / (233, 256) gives 3.1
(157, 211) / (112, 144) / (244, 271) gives 8.3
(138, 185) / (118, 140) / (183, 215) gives 2.4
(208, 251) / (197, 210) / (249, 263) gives -1.2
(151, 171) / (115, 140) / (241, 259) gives 2.6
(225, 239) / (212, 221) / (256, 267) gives -0.6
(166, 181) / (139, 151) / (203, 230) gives 1.4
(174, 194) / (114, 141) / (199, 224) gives 1.8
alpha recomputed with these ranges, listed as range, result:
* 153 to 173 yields 227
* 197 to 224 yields 211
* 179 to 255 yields 221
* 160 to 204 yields 213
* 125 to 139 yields 273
